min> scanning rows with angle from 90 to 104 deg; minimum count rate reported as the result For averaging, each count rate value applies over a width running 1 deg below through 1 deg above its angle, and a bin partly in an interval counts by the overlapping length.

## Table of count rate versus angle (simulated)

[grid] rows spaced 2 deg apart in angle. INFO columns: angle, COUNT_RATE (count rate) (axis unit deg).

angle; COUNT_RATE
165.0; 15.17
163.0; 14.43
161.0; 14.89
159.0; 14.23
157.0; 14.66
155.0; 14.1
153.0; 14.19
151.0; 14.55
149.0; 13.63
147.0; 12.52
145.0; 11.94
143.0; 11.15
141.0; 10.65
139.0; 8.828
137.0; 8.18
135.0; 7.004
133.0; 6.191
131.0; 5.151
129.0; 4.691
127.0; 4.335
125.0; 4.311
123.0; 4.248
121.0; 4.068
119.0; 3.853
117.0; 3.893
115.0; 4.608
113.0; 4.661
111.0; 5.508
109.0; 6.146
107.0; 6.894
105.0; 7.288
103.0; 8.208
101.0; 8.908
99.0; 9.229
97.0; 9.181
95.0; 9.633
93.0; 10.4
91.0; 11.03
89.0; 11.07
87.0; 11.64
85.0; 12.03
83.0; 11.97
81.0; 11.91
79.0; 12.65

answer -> 8.208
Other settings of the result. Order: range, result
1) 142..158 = 11.15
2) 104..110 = 6.146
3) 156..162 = 14.23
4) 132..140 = 6.191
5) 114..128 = 3.853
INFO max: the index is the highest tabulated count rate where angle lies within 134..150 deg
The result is 13.63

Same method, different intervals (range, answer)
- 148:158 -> 14.66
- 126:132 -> 5.151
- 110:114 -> 5.508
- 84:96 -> 12.03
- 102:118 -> 8.208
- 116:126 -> 4.311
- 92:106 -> 10.4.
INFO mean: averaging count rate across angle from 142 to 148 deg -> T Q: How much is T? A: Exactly 11.9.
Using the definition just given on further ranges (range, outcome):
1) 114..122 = 4.11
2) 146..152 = 13.6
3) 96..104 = 8.88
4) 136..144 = 9.7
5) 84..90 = 11.6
